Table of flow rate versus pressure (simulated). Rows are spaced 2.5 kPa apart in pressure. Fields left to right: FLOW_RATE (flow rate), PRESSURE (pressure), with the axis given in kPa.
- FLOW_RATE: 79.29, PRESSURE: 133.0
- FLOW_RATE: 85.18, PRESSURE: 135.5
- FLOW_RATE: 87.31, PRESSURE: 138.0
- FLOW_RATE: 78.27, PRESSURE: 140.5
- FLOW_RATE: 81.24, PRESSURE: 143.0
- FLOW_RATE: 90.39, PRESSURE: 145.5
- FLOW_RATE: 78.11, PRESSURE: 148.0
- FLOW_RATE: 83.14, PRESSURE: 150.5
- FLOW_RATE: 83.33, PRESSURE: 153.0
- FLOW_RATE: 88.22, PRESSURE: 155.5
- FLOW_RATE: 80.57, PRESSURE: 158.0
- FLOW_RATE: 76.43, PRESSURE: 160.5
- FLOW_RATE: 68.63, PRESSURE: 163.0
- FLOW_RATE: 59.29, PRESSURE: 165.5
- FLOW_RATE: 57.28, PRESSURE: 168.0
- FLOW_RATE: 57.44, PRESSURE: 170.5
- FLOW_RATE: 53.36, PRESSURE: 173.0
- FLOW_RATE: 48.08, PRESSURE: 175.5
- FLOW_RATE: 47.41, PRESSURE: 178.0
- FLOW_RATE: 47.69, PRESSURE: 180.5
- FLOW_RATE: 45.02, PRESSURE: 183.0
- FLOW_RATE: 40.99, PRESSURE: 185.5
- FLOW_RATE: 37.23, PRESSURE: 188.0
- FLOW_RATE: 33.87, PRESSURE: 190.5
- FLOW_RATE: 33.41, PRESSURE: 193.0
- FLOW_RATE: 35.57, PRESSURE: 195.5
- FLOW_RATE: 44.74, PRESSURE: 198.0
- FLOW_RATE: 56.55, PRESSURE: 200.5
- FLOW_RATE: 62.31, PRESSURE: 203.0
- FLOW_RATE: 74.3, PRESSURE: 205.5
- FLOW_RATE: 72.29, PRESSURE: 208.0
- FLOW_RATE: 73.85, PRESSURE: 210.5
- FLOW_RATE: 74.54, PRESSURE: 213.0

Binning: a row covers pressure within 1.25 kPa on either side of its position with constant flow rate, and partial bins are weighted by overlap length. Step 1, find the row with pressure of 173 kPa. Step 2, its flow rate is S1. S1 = 53.36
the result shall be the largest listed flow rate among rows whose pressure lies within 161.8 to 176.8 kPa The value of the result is 68.63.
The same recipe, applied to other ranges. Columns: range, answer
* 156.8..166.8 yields 80.57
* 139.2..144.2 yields 81.24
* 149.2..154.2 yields 83.33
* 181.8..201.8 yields 56.55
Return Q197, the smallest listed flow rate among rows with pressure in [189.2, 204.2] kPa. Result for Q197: 33.41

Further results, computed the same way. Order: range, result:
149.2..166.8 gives 59.29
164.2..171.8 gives 57.28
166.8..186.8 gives 40.99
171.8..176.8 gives 48.08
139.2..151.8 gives 78.11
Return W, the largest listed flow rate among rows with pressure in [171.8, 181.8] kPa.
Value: 53.36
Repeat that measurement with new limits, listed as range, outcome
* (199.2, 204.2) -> 62.31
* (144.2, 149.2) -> 90.39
